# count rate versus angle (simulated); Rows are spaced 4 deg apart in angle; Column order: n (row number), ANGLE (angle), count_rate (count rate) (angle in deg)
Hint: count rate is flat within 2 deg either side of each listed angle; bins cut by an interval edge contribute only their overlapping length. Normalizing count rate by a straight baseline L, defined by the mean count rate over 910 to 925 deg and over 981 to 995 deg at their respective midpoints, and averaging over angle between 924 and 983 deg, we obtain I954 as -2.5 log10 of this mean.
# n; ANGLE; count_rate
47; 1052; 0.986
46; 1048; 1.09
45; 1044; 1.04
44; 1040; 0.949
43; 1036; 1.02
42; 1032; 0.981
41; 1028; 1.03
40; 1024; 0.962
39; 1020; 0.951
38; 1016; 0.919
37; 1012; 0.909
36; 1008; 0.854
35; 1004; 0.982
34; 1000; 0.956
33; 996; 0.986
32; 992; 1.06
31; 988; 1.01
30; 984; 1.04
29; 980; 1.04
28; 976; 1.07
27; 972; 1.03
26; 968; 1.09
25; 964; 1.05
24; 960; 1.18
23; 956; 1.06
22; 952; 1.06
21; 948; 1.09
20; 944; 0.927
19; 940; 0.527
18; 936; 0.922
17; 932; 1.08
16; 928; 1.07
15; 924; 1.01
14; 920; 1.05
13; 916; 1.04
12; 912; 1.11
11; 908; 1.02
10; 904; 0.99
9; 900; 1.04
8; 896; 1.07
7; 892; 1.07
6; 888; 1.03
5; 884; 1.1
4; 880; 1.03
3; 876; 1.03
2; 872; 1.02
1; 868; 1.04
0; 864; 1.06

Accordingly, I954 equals 0.031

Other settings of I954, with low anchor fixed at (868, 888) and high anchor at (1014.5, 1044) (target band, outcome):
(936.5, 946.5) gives 0.29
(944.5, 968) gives -0.07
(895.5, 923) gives -0.01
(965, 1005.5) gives -0.03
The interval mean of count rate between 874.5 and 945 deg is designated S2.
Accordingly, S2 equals 1.01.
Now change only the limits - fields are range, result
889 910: 1.04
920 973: 1.01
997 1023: 0.932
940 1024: 1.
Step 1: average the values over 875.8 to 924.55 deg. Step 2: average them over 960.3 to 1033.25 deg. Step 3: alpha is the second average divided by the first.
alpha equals 0.96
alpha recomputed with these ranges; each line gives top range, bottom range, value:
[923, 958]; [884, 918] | 0.92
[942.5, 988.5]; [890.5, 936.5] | 1.01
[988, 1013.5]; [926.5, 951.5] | 1.02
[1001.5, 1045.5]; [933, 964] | 0.99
